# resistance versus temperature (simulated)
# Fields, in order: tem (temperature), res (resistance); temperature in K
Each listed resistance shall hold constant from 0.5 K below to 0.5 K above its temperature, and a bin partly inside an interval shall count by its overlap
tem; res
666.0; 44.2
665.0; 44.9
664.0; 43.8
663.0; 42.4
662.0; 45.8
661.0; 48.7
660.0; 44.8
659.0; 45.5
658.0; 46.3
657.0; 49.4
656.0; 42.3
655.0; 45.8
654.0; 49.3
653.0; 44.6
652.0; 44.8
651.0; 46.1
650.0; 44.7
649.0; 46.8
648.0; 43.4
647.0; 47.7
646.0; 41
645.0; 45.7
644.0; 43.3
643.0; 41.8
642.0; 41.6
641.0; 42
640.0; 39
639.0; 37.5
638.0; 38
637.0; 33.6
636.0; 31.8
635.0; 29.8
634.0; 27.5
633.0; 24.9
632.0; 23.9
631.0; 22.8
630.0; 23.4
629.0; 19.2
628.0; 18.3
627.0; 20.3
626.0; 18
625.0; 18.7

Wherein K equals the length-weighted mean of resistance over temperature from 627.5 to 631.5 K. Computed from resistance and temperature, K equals 20.9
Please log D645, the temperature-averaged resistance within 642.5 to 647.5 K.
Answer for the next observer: 43.9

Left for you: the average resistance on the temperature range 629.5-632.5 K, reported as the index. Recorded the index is 23.4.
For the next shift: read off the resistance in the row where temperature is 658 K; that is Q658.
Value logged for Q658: 46.3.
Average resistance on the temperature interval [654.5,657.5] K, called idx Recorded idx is 45.8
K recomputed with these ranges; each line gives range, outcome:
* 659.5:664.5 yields 45.1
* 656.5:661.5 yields 46.9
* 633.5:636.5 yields 29.7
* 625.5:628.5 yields 18.9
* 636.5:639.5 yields 36.4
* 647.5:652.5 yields 45.2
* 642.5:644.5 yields 42.5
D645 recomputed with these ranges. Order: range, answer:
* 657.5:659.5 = 45.9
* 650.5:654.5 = 46.2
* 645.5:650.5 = 44.7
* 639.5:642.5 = 40.9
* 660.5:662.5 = 47.2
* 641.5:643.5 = 41.7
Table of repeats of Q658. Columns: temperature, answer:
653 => 44.6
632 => 23.9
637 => 33.6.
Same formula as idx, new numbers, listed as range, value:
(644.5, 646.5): 43.4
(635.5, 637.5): 32.7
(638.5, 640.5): 38.2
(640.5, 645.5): 42.9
